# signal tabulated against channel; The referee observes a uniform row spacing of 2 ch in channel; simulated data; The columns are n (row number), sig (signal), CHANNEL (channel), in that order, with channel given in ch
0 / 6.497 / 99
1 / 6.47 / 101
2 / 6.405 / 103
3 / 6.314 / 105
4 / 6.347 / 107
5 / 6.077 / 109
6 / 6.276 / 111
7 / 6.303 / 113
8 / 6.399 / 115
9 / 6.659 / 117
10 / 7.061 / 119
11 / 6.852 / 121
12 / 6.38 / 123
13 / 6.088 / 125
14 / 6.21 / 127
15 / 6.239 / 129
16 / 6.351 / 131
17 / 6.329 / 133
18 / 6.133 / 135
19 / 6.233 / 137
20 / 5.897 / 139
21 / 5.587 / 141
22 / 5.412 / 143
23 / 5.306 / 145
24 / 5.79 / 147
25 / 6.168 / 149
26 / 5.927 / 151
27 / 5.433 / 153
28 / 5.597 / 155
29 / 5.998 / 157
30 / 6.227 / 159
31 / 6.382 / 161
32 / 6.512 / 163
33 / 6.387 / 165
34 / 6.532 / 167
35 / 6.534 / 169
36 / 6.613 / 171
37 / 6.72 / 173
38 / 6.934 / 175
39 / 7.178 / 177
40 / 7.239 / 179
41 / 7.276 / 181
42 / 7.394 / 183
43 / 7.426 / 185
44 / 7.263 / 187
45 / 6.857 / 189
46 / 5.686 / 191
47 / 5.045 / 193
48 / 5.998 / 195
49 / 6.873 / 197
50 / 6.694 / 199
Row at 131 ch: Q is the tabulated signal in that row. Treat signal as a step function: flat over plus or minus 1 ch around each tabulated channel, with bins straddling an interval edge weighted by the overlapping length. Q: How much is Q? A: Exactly 6.351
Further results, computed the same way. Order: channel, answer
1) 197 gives 6.873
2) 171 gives 6.613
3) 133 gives 6.329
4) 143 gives 5.412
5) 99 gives 6.497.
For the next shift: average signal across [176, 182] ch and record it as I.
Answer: 7.23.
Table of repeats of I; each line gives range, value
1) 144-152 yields 5.8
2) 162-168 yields 6.48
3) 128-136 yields 6.26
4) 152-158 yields 5.68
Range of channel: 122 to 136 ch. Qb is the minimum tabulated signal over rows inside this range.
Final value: 6.088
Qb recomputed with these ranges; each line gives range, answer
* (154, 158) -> 5.597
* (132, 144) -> 5.412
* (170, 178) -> 6.613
